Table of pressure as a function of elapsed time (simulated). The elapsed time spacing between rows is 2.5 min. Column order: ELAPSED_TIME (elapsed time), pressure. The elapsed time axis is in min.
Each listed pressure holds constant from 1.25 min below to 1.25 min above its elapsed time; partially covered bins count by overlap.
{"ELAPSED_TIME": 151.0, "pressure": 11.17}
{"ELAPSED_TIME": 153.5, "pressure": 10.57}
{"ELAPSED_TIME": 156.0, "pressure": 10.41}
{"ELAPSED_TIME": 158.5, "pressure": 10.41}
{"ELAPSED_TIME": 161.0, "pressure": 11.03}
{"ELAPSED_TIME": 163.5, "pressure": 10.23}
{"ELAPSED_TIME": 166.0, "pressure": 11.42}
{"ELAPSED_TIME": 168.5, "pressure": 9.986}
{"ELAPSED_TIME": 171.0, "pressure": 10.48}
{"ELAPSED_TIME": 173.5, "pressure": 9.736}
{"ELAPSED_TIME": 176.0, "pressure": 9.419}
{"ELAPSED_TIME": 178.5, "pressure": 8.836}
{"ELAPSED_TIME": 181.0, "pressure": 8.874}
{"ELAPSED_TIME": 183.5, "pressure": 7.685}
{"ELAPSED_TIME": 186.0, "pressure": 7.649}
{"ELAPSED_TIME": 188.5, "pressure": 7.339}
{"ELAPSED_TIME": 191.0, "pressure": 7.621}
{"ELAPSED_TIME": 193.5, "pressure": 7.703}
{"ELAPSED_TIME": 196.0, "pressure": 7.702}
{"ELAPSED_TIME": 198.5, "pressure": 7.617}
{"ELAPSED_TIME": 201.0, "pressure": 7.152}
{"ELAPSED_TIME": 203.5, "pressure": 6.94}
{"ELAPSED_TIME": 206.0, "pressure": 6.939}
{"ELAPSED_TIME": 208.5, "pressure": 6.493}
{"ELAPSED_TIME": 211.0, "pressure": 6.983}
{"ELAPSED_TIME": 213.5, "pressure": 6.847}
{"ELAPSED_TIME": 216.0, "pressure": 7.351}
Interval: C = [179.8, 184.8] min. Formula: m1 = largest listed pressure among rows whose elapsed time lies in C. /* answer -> 8.874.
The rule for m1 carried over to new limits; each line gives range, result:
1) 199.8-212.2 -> 7.152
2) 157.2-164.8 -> 11.03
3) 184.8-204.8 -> 7.703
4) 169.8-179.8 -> 10.48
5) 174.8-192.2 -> 9.419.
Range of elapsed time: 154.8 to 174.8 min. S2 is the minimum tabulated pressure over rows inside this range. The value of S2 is 9.736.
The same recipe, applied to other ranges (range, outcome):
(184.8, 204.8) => 6.94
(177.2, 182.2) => 8.836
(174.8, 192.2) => 7.339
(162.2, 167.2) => 10.23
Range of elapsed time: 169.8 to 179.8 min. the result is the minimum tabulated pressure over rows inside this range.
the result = 8.836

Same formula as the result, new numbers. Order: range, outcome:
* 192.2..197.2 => 7.702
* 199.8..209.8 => 6.493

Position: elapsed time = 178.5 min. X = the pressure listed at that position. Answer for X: 8.836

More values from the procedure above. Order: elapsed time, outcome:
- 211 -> 6.983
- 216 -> 7.351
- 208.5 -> 6.493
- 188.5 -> 7.339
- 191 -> 7.621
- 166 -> 11.42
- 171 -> 10.48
